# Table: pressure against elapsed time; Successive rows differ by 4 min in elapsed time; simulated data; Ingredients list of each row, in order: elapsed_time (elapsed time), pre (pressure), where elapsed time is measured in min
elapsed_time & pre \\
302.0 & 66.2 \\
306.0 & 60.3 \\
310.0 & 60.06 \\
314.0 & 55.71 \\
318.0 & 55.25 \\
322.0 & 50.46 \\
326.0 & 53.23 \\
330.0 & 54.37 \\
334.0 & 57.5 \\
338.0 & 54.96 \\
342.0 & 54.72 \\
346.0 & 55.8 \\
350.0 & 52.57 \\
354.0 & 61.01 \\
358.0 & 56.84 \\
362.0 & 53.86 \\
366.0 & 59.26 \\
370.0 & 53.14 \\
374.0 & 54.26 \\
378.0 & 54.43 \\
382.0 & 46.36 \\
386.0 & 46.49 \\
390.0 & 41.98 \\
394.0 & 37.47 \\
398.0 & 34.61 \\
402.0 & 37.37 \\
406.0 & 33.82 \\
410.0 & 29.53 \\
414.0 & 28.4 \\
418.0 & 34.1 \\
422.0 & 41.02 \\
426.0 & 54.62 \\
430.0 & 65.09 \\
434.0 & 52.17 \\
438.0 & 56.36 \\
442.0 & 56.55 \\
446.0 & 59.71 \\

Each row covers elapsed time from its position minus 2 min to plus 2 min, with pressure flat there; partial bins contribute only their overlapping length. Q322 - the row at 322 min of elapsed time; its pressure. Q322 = 50.46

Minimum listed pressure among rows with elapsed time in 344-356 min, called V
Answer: 52.57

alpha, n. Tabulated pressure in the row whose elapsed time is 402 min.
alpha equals 37.37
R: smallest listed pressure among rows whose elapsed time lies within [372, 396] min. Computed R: 37.47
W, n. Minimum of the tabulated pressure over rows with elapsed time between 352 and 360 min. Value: 56.84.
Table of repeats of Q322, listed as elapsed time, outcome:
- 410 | 29.53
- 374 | 54.26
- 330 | 54.37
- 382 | 46.36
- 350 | 52.57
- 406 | 33.82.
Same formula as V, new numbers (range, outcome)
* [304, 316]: 55.71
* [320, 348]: 50.46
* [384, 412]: 29.53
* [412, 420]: 28.4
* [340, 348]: 54.72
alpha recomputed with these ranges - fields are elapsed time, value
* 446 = 59.71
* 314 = 55.71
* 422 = 41.02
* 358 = 56.84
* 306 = 60.3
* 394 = 37.47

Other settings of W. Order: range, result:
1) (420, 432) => 41.02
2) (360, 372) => 53.14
